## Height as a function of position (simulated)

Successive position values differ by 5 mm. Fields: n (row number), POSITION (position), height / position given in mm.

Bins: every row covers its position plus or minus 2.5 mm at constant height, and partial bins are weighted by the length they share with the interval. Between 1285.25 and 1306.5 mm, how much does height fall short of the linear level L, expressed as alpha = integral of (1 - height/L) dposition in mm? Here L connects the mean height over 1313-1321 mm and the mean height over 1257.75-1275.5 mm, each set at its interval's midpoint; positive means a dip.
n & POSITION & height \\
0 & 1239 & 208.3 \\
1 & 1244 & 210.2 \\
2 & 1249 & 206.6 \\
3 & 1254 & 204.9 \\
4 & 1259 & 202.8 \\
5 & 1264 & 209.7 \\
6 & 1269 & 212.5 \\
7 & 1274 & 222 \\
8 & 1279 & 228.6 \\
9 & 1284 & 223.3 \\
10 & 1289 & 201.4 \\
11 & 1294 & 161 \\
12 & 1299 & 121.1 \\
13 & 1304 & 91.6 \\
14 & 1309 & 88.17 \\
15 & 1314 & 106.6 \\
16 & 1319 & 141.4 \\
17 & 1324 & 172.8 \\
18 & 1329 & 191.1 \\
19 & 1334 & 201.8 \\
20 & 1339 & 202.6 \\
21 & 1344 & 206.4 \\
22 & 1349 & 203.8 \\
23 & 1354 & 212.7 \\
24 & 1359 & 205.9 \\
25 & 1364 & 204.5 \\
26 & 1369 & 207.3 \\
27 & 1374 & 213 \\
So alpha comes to 2.1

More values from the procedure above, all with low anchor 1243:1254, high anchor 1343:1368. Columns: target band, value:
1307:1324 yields 7.0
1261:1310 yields 6.7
